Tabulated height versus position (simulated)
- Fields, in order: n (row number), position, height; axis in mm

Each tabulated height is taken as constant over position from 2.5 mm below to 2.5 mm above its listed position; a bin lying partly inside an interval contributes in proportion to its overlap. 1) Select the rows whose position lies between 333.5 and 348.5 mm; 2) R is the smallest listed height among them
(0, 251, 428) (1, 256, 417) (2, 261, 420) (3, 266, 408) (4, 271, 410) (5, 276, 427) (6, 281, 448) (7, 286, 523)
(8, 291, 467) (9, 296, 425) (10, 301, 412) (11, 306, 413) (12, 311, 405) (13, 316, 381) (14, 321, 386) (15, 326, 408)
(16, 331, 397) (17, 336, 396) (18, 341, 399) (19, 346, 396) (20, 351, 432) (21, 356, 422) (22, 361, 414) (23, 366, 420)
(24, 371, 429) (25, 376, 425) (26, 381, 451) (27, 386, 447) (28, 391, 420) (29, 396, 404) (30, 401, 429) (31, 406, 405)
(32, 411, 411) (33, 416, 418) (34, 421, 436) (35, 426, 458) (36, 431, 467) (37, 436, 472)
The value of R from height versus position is 396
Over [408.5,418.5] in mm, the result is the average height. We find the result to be 414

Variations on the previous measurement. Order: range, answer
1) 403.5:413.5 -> 408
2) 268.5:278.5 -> 418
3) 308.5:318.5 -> 393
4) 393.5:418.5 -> 413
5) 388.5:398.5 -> 412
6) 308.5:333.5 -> 395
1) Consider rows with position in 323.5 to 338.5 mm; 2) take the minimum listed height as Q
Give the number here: 396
